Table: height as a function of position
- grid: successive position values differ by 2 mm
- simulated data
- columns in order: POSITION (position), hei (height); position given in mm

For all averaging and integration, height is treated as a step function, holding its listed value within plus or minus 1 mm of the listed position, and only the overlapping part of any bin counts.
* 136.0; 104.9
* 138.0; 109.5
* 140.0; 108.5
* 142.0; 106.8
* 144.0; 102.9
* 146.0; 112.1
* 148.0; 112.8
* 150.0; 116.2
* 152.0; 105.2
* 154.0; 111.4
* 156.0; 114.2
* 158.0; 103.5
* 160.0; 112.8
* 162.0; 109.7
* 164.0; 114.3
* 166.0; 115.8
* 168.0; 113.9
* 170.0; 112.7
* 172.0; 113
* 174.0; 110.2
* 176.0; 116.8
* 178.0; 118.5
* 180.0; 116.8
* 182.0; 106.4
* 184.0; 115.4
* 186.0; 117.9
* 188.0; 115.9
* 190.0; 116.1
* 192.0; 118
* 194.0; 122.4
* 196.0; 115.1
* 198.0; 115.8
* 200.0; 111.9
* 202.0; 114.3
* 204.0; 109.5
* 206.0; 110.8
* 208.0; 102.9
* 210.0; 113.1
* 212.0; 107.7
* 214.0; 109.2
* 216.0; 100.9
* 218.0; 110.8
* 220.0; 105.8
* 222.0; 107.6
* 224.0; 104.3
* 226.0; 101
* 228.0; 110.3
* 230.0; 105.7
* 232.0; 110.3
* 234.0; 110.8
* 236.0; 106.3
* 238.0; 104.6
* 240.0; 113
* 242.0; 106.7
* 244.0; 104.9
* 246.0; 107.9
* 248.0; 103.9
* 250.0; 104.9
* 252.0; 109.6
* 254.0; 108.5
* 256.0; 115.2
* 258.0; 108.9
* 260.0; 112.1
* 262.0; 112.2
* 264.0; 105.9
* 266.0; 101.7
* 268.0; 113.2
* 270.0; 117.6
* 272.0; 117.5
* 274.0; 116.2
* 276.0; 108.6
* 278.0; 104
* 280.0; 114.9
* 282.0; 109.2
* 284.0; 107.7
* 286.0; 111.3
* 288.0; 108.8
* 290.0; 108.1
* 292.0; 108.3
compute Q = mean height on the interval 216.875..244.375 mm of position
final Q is 107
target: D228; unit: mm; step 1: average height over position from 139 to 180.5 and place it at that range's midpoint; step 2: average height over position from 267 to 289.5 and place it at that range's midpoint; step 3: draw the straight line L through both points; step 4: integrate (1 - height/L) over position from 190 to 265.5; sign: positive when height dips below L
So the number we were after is 1.6 mm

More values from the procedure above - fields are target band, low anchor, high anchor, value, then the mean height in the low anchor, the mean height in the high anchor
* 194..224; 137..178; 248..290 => 0.2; 111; 110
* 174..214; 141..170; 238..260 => -1.4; 111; 108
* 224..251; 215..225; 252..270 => 0.2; 106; 110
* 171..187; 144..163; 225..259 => -0.7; 110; 108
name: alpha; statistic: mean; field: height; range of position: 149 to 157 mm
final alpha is 112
